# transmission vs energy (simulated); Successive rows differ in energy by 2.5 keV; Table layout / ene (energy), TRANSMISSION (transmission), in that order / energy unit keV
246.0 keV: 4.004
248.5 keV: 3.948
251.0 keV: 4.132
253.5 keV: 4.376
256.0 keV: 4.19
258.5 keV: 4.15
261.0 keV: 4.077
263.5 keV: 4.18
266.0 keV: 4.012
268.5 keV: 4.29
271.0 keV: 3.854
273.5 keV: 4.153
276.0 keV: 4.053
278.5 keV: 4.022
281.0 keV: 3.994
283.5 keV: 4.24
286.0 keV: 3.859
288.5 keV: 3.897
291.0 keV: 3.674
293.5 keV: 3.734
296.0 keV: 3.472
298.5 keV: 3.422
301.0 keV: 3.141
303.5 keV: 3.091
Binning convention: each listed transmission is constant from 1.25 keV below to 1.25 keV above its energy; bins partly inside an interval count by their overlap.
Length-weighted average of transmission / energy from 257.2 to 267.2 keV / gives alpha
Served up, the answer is 4.11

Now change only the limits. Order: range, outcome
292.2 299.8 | 3.54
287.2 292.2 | 3.79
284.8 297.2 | 3.73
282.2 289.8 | 4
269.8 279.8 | 4.02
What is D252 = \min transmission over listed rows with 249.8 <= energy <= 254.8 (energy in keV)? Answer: 4.132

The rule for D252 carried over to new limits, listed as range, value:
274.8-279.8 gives 4.022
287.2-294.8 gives 3.674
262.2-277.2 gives 3.854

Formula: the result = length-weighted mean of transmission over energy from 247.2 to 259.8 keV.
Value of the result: 4.16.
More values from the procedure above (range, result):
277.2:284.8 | 4.08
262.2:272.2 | 4.09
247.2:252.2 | 4.04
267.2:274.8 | 4.1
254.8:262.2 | 4.14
